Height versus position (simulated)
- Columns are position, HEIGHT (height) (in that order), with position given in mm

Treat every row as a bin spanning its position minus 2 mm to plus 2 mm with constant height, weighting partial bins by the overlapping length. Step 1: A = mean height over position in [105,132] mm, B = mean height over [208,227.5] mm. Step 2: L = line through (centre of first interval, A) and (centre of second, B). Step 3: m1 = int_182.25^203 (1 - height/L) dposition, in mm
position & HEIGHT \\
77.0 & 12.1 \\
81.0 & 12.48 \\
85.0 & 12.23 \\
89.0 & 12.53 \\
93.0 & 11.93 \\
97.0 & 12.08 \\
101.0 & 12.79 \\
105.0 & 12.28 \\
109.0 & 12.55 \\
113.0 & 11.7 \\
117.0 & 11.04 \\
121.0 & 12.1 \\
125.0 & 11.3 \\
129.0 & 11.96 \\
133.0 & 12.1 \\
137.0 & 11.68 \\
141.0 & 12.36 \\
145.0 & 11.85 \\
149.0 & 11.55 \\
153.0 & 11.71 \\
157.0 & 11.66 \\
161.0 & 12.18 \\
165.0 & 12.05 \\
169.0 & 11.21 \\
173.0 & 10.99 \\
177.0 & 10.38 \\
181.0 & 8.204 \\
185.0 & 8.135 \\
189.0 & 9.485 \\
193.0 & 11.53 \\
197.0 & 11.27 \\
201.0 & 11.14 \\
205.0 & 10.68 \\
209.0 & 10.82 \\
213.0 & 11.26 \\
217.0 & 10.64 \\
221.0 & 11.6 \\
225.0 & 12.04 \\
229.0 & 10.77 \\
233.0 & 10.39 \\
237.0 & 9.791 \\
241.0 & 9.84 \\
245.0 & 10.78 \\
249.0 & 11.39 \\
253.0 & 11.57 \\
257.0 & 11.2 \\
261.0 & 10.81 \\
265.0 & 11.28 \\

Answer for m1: 2.1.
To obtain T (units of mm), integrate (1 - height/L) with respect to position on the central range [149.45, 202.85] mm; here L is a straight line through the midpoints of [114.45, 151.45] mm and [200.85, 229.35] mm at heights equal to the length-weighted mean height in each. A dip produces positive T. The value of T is 3.1 mm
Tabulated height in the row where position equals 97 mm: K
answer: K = 12.08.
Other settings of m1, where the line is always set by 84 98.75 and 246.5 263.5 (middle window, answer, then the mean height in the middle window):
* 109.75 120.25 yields 0.4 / 11.6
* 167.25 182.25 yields 1.8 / 10.3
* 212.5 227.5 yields 0.1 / 11.4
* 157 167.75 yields -0.2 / 12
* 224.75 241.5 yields 1.3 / 10.5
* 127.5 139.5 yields 0.0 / 11.9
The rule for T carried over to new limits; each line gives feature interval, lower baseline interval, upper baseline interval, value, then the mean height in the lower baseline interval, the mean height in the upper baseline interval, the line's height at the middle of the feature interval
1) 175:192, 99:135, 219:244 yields 3.11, 12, 10.7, 11.3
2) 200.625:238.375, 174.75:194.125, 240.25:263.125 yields -2.45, 9.48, 11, 10.3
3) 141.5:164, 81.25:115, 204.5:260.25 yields -0.23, 12.3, 10.9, 11.7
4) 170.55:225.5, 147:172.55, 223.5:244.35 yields 2.61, 11.7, 10.5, 11.1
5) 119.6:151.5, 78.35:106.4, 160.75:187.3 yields -1.68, 12.3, 10.3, 11.3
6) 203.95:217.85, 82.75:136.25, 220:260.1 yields 0.36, 12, 10.9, 11.2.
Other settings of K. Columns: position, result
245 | 10.78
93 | 11.93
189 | 9.485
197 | 11.27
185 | 8.135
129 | 11.96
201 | 11.14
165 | 12.05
